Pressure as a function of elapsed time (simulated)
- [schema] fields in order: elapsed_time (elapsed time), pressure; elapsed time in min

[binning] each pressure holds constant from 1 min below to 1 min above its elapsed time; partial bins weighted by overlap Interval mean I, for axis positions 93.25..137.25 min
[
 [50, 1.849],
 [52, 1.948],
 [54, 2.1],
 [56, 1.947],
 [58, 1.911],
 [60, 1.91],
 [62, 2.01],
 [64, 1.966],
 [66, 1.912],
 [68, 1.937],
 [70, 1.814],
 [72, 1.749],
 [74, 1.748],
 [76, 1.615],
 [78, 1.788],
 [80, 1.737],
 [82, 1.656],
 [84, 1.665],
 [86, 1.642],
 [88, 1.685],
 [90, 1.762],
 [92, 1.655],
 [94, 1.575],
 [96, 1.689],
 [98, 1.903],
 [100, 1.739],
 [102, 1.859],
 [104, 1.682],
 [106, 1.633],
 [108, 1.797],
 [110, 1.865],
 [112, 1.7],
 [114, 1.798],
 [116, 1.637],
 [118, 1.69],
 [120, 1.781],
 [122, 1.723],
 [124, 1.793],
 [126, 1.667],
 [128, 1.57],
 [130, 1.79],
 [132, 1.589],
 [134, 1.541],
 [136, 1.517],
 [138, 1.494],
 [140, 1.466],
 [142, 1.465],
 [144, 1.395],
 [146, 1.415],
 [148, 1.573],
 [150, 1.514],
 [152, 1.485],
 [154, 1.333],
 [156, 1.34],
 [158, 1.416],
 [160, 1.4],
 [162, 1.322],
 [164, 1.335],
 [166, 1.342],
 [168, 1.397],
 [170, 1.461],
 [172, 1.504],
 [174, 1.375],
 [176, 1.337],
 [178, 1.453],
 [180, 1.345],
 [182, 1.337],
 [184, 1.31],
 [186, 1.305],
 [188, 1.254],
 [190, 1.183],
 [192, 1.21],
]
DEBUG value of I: 1.71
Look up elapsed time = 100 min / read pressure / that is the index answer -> 1.739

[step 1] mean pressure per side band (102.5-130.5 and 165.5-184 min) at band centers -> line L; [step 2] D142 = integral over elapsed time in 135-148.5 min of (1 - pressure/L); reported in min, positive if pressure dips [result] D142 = 0.9 min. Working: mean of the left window 1.72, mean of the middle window 1.47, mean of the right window 1.39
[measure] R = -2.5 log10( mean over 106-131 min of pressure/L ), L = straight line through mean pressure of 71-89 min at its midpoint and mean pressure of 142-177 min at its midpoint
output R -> -0.11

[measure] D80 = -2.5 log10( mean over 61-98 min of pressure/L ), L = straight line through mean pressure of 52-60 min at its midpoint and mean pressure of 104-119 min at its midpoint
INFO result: 0.07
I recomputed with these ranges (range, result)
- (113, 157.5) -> 1.57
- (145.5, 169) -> 1.41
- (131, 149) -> 1.5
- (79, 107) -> 1.71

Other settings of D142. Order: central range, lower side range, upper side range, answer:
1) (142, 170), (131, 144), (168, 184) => 0.8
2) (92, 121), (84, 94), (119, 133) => -0.9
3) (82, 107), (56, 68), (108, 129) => 1.5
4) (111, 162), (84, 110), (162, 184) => -0.4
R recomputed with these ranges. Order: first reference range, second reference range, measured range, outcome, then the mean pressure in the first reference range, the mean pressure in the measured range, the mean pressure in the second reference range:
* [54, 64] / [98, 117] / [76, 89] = 0.105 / 1.96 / 1.69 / 1.75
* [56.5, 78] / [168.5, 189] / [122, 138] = -0.035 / 1.86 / 1.63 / 1.37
